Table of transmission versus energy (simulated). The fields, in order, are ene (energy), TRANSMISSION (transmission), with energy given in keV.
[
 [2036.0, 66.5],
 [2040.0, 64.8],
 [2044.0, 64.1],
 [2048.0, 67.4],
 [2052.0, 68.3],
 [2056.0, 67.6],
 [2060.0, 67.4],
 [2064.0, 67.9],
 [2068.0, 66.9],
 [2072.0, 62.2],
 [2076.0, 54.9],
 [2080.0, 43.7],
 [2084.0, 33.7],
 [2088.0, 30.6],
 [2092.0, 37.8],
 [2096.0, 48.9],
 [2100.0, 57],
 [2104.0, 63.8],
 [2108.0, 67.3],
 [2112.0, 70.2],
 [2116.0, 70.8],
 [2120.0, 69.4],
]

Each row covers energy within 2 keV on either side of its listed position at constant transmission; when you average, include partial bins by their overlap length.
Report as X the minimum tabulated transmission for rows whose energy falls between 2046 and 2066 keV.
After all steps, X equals 67.4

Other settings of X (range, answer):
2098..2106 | 57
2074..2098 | 30.6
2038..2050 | 64.1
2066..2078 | 54.9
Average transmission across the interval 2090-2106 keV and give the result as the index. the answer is 51.9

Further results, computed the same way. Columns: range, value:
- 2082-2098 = 37.8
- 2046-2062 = 67.7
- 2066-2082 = 56.9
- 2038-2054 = 66.2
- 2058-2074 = 66.1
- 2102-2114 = 67.1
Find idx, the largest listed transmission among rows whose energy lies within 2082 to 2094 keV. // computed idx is 37.8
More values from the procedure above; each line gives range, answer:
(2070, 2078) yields 62.2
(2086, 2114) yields 70.2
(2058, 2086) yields 67.9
